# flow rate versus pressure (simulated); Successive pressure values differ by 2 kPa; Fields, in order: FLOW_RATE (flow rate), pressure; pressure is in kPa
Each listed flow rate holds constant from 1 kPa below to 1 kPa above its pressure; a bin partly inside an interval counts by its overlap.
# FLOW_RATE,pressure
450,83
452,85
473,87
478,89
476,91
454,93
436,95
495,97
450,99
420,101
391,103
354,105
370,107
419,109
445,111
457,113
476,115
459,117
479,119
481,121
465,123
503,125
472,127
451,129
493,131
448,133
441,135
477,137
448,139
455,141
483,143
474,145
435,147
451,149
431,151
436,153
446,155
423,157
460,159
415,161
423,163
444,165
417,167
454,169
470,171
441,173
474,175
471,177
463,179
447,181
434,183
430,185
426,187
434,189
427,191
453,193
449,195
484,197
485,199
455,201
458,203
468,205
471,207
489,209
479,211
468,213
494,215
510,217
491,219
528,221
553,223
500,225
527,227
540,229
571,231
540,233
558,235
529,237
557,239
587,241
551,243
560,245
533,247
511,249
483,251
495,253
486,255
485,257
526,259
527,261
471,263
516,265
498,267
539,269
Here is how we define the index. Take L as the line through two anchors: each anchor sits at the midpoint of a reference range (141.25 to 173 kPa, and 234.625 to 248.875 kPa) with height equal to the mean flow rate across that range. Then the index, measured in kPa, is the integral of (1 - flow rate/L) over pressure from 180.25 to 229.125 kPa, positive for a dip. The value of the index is 2.9 kPa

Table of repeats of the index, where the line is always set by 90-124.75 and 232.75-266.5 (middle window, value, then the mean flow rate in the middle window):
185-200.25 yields 1.3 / 450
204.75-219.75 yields 0.5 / 484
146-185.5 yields 2.8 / 443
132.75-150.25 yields 0.2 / 457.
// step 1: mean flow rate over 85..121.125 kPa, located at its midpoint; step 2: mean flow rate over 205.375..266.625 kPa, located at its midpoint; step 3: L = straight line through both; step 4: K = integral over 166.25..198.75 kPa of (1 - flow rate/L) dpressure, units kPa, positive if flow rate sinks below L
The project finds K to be 2.6 kPa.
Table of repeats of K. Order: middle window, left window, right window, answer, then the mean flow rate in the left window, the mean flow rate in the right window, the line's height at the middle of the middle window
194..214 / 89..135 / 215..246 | 1.9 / 450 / 539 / 519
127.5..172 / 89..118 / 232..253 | 2.0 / 437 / 539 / 471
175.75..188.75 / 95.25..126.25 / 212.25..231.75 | 1.2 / 444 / 518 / 492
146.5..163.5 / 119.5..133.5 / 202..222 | 1.5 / 474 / 486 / 478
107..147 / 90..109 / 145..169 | -2.7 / 427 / 437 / 432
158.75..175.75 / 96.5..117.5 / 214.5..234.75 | 1.3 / 428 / 527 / 479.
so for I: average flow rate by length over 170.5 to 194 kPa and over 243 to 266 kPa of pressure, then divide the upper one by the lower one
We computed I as 1.14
